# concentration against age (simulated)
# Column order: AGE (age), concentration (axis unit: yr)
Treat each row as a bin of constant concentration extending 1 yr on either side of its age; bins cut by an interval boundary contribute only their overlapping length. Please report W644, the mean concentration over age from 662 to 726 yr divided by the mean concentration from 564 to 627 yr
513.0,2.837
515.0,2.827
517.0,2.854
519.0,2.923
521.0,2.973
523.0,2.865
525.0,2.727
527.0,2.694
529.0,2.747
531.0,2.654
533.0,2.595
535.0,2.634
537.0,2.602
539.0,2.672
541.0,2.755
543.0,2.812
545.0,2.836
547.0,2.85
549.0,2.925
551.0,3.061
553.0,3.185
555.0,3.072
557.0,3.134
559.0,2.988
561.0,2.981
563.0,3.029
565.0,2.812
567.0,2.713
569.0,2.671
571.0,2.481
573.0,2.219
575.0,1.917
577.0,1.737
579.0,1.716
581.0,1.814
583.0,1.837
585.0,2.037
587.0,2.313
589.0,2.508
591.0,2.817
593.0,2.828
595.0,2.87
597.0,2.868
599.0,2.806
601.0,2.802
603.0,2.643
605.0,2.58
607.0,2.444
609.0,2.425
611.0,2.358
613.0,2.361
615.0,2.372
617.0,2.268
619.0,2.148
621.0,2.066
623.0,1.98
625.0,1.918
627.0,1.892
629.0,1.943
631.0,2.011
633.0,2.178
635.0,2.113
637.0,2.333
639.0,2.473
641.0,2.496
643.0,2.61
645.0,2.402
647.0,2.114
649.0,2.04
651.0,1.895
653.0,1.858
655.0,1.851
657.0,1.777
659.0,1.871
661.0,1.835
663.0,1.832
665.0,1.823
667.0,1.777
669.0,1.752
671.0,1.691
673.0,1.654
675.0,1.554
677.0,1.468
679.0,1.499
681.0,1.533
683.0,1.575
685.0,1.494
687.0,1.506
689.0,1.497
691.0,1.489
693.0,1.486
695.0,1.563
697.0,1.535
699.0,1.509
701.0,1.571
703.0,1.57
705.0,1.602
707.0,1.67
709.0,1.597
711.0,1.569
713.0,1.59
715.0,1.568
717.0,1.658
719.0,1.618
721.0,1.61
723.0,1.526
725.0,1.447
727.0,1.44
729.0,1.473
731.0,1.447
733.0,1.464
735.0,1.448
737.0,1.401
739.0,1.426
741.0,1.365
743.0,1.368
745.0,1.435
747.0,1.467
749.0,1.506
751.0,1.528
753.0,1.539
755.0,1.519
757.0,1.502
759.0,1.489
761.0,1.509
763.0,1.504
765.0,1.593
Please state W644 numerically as 0.67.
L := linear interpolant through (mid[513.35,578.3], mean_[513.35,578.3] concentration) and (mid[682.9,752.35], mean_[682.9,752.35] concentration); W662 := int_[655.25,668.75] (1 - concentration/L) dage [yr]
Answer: 0.7 yr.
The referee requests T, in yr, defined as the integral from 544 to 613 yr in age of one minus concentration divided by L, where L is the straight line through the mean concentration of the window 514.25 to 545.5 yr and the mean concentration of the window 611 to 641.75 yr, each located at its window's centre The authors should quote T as -3.59 yr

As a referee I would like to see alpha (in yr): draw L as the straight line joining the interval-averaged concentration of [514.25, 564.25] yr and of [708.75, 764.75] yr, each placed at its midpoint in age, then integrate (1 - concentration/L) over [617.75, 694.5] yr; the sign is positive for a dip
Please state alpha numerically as 6.8 yr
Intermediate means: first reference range 2.86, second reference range 1.5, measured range 1.88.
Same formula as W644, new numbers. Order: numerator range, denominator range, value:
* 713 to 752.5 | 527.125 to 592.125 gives 0.57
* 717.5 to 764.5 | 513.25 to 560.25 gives 0.52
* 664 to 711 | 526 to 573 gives 0.56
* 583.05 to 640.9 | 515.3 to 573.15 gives 0.84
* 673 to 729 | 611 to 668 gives 0.74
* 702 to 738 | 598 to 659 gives 0.69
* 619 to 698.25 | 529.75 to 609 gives 0.71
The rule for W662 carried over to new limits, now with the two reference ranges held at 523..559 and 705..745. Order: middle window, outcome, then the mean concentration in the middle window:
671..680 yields 1.5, 1.56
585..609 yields -2.2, 2.64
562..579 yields 1.4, 2.4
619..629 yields 1.1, 1.98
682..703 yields 2.6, 1.52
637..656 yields -1.1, 2.2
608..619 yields -0.1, 2.34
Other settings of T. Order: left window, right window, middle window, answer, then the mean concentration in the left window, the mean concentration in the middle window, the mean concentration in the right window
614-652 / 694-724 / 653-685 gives 3.34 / 2.17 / 1.7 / 1.58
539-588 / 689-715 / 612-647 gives -1.97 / 2.58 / 2.21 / 1.56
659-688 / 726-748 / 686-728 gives -0.56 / 1.65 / 1.55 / 1.43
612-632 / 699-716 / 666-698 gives 3.17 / 2.1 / 1.57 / 1.59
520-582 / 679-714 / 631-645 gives -2.42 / 2.67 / 2.34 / 1.55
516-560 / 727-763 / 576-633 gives 2.41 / 2.84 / 2.3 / 1.46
